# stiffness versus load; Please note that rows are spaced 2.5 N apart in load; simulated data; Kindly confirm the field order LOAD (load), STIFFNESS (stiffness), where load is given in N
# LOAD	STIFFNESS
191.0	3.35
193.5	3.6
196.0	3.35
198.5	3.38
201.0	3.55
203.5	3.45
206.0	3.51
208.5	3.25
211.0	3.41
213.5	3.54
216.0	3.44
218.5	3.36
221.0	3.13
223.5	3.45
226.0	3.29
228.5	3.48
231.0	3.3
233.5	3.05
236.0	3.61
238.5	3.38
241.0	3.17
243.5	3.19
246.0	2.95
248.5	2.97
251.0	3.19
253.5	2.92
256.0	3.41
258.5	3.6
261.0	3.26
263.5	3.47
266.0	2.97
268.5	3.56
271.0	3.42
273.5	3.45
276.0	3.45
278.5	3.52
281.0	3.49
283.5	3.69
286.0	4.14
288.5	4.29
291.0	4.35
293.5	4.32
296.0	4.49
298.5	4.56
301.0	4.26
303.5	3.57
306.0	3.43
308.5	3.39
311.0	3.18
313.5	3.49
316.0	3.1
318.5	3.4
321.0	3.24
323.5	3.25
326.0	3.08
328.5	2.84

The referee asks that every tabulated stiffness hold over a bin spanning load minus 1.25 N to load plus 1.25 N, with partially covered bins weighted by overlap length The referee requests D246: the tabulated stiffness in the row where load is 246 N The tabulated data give 2.95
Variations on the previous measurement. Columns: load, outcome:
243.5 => 3.19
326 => 3.08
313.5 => 3.49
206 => 3.51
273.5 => 3.45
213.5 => 3.54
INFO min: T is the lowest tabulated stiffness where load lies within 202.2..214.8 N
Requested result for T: 3.25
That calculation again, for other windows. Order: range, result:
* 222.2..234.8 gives 3.05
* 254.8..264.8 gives 3.26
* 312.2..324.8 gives 3.1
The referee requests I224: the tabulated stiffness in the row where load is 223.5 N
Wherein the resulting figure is 3.45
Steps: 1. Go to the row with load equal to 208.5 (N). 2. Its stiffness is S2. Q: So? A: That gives 3.25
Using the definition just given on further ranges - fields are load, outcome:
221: 3.13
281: 3.49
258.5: 3.6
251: 3.19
